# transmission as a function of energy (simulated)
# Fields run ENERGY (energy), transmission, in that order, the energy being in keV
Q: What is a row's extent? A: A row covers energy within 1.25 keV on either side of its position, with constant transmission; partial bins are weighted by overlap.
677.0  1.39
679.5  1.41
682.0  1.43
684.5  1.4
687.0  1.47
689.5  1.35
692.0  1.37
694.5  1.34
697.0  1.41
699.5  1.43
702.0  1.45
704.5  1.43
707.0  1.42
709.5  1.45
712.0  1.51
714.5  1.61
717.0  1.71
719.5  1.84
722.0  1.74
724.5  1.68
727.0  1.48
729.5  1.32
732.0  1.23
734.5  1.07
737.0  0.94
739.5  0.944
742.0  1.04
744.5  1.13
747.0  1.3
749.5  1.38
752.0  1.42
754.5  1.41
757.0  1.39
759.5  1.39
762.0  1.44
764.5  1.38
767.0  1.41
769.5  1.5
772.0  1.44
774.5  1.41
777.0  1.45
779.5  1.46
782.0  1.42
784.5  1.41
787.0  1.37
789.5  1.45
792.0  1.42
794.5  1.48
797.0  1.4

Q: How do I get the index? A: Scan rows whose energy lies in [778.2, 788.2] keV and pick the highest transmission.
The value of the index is 1.46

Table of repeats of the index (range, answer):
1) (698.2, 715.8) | 1.61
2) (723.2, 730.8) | 1.68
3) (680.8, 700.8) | 1.47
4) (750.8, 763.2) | 1.44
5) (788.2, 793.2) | 1.45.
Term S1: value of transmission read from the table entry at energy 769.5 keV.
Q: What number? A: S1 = 1.5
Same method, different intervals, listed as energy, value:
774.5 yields 1.41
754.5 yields 1.41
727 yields 1.48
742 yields 1.04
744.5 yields 1.13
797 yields 1.4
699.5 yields 1.43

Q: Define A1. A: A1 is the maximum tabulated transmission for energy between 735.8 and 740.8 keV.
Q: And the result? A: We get 0.944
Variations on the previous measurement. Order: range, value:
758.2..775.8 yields 1.5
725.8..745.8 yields 1.48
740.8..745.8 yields 1.13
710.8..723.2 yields 1.84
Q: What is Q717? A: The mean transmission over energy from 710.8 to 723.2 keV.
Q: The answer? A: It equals 1.68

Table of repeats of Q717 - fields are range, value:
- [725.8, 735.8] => 1.27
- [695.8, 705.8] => 1.43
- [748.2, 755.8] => 1.4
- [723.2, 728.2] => 1.58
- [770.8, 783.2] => 1.44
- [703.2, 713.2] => 1.45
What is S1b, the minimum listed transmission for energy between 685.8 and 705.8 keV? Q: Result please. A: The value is 1.34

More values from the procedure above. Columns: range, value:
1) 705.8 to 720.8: 1.42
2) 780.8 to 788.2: 1.37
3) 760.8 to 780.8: 1.38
